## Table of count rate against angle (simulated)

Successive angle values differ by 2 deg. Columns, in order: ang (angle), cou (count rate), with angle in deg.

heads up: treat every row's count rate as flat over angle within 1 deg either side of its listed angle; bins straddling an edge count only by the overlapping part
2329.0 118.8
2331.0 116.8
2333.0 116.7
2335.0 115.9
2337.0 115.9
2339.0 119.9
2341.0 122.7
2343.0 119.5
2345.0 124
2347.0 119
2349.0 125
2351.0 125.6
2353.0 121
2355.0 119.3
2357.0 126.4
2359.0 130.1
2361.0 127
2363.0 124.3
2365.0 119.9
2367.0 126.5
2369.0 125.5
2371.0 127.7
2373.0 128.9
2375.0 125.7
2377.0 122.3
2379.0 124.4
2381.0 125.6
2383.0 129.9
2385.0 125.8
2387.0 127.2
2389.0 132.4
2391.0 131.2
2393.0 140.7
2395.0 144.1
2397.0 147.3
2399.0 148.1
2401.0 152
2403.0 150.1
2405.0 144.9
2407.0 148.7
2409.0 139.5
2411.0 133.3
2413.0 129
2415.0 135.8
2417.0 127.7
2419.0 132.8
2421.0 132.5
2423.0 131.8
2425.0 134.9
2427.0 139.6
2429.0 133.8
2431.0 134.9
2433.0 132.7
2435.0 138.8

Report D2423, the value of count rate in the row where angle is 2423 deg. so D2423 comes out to 131.8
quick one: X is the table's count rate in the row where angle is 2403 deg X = 150.1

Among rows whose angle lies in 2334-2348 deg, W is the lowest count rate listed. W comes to 115.9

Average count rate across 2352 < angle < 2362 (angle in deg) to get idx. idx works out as 125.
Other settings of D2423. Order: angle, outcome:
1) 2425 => 134.9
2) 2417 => 127.7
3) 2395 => 144.1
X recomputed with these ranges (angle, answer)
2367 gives 126.5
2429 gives 133.8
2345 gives 124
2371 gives 127.7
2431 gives 134.9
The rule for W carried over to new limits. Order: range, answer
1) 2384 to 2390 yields 125.8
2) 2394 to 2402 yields 144.1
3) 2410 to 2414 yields 129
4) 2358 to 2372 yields 119.9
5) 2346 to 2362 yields 119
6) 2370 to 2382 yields 122.3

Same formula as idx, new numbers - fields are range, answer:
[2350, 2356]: 122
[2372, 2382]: 125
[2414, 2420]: 132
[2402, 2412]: 143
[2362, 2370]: 124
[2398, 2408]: 149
